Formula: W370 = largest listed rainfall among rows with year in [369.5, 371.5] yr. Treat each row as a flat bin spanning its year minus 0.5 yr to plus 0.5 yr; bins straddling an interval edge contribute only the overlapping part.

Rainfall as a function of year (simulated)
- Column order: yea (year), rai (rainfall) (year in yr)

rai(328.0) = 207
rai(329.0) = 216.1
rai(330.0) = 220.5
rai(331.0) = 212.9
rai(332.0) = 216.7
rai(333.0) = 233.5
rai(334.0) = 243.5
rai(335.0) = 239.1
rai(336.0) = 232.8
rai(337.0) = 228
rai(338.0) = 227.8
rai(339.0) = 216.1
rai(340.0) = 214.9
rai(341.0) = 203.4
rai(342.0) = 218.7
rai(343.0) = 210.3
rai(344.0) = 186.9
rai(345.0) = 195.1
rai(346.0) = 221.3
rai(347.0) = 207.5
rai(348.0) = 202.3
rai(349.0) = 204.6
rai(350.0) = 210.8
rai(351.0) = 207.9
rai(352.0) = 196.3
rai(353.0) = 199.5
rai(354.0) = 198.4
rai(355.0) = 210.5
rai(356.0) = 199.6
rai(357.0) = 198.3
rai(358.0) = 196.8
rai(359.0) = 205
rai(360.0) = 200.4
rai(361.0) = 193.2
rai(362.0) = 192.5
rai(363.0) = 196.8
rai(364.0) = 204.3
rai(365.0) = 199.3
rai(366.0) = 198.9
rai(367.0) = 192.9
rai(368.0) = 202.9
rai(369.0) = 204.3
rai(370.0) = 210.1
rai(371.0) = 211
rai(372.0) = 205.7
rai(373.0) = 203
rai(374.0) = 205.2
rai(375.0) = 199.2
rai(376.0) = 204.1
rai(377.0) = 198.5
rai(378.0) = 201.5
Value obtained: 211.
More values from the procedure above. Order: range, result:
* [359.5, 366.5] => 204.3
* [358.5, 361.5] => 205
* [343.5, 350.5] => 221.3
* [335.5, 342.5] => 232.8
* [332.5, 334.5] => 243.5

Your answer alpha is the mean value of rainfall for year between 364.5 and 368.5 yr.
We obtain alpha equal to 198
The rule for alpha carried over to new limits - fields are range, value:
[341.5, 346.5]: 206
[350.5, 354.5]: 201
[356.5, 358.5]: 198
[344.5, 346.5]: 208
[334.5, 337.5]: 233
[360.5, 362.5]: 193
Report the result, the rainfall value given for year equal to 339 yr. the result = 216.1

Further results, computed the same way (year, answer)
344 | 186.9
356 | 199.6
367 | 192.9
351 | 207.9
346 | 221.3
